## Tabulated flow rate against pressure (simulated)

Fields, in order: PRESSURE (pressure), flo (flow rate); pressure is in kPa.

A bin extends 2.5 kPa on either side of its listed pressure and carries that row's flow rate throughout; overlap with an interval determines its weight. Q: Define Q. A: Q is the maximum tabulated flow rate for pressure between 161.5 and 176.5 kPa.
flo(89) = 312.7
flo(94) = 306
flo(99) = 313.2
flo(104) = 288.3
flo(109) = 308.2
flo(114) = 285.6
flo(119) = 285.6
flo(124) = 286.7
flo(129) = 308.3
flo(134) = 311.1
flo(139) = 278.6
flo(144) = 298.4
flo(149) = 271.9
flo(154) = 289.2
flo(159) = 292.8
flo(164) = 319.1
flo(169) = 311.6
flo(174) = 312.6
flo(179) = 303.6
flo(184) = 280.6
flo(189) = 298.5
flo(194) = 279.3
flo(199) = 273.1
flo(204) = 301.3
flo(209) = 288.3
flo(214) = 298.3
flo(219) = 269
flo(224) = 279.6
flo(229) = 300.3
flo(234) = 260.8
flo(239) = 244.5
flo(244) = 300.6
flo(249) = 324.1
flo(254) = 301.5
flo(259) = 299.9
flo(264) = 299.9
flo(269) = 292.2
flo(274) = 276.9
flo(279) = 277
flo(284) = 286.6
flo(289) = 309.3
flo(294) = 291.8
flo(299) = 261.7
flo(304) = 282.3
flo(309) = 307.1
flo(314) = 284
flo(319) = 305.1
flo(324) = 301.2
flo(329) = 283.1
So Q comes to 319.1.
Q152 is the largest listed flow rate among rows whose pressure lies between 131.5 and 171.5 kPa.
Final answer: 319.1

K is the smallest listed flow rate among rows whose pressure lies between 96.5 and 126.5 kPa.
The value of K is 285.6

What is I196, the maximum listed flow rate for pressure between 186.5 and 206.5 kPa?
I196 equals 301.3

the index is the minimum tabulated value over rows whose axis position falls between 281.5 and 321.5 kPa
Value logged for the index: 261.7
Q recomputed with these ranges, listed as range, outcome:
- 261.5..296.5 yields 309.3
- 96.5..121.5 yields 313.2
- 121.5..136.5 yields 311.1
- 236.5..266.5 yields 324.1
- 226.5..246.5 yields 300.6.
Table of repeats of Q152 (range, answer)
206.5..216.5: 298.3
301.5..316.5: 307.1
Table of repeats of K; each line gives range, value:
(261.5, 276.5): 276.9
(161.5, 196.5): 279.3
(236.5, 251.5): 244.5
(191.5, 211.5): 273.1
